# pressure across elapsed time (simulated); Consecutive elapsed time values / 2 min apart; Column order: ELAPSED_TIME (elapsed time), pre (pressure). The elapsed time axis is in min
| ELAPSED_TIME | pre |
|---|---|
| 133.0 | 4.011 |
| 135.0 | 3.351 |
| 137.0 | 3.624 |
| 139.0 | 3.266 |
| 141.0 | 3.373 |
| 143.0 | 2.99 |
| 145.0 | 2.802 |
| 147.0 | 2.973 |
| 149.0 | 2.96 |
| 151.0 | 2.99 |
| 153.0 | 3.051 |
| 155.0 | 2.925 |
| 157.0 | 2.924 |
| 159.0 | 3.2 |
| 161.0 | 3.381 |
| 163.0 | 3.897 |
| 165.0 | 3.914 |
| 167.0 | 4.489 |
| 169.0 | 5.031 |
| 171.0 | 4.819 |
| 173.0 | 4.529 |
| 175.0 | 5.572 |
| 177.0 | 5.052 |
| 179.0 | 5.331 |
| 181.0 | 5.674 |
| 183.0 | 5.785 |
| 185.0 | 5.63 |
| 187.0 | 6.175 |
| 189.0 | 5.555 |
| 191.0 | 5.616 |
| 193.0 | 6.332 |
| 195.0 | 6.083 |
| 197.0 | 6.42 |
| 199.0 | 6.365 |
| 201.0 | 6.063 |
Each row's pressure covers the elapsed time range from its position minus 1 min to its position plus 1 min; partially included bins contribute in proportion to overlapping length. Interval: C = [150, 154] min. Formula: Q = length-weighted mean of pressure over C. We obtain 3.02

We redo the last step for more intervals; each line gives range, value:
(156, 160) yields 3.06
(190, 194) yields 5.97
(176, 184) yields 5.46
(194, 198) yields 6.25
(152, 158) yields 2.97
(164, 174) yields 4.56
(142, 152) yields 2.94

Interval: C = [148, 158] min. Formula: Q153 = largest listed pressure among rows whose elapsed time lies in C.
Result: 3.051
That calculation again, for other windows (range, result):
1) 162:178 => 5.572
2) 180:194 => 6.332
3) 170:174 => 4.819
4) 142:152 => 2.99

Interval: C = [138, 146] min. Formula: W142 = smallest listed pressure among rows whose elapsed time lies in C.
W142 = 2.802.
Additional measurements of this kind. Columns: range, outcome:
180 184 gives 5.674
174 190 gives 5.052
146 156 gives 2.925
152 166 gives 2.924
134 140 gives 3.266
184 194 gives 5.555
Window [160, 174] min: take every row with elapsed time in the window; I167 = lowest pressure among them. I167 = 3.381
